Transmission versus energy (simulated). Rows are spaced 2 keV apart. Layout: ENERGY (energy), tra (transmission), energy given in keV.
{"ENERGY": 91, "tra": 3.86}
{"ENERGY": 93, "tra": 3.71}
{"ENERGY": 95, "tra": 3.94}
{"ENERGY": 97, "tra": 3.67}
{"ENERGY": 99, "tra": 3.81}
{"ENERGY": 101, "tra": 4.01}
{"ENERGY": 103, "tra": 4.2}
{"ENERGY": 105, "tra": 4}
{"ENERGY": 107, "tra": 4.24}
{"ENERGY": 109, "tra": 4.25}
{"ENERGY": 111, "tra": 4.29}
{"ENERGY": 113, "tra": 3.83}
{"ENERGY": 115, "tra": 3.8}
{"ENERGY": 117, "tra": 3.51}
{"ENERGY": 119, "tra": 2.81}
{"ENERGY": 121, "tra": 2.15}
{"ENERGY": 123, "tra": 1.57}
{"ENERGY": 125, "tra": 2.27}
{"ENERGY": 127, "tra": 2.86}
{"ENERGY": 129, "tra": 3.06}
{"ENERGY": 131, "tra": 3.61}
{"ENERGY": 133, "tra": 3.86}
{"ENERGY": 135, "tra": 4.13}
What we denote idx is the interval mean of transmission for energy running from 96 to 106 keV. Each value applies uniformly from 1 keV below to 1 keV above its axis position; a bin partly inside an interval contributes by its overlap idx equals 3.94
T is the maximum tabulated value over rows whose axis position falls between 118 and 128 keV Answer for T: 2.86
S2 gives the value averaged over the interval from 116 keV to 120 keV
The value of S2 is 3.16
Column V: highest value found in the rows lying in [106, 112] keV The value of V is 4.29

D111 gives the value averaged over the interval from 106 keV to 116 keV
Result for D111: 4.08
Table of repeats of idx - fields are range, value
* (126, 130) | 2.96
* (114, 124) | 2.77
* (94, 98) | 3.8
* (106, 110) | 4.25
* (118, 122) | 2.48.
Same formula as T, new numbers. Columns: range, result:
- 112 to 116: 3.83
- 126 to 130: 3.06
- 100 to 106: 4.2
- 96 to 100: 3.81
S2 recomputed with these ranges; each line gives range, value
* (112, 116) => 3.81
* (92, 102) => 3.83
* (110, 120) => 3.65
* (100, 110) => 4.14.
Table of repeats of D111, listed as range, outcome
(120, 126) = 2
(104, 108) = 4.12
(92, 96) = 3.83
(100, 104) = 4.11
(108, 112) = 4.27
